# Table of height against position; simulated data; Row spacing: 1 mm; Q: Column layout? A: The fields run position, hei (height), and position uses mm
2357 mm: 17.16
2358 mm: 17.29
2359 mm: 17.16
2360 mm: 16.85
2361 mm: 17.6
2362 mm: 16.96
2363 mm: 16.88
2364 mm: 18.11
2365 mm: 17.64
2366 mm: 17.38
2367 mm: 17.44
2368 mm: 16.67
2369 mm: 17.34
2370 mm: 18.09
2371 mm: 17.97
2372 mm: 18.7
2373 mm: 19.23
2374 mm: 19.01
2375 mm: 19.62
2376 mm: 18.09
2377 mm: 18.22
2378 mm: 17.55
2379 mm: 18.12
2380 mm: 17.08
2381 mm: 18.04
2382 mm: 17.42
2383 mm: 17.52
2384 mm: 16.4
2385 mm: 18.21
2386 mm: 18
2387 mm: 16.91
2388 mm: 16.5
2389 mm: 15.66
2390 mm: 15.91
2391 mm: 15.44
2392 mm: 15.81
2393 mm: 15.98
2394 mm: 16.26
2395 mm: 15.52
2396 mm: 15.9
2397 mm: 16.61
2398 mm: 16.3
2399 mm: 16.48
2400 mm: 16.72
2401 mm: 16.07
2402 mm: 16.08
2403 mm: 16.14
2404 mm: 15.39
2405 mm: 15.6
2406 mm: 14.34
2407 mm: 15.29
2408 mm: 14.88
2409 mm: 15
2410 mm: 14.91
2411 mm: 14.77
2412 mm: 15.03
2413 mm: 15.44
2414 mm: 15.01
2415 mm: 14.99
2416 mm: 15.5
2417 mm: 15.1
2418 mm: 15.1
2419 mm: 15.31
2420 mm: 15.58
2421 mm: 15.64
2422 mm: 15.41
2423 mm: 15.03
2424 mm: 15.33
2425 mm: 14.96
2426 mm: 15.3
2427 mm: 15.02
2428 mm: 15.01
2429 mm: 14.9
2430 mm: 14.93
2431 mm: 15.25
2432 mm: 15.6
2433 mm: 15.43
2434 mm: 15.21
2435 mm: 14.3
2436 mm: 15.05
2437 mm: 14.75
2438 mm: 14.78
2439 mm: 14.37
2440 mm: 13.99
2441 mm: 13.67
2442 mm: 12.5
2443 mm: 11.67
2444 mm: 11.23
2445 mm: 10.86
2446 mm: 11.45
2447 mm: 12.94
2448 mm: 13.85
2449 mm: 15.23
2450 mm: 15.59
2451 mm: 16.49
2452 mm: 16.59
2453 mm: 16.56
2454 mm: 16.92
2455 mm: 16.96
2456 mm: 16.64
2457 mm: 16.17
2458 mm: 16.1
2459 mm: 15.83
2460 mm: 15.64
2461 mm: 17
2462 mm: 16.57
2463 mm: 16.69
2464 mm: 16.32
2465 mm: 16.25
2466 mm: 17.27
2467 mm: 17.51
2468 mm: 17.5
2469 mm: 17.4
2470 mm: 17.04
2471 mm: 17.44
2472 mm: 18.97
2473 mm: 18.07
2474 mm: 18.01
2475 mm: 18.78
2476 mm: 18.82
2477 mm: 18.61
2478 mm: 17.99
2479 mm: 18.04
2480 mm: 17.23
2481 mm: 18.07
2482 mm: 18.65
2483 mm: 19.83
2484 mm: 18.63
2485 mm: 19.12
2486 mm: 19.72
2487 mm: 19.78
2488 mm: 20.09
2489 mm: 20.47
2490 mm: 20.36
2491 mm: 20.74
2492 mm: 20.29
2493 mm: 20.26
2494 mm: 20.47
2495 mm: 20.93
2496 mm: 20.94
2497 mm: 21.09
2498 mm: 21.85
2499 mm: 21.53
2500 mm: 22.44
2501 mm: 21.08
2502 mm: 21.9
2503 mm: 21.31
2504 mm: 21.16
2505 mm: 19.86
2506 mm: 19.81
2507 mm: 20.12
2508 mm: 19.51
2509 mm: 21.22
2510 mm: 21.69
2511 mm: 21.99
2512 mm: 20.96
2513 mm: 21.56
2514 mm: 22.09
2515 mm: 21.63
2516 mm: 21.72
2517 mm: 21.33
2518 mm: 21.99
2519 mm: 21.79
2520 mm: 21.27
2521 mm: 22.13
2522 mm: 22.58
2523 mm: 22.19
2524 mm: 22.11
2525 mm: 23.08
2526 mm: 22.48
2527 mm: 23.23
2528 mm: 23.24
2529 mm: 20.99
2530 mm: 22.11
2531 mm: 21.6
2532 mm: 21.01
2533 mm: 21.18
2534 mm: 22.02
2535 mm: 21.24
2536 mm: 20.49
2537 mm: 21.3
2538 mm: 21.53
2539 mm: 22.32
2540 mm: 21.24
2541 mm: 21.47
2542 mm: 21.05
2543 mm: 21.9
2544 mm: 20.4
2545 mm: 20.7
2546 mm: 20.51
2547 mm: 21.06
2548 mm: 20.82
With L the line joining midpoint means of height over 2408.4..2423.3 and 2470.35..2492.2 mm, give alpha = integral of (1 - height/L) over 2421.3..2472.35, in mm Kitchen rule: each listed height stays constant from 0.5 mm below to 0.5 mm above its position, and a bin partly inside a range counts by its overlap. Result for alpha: 4.9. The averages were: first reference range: 15.2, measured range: 15.4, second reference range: 19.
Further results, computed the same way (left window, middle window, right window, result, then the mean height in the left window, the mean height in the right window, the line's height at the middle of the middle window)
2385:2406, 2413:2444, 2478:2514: 4.9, 16.2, 20.4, 17.5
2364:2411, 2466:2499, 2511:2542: 1.7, 16.8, 21.8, 20.2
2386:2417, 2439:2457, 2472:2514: 3.6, 15.7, 20.1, 17.9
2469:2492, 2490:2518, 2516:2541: -1.1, 18.8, 21.8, 20.3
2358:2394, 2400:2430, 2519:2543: 5.3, 17.4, 21.8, 18.5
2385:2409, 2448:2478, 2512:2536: 3.3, 16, 21.9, 19.1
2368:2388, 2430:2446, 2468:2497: 4.1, 17.9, 19.1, 18.6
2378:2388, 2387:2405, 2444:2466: 1.1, 17.5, 15.5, 17.1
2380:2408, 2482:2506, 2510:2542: -0.1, 16.3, 21.8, 20.5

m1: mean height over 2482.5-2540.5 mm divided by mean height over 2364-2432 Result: 1.30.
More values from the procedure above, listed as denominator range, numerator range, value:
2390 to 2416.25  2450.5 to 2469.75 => 1.07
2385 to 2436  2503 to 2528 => 1.39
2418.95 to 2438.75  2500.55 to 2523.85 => 1.41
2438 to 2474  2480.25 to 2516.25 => 1.32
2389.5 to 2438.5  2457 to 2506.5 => 1.23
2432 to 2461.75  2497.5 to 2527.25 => 1.46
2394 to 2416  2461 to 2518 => 1.26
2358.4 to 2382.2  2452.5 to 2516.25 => 1.07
